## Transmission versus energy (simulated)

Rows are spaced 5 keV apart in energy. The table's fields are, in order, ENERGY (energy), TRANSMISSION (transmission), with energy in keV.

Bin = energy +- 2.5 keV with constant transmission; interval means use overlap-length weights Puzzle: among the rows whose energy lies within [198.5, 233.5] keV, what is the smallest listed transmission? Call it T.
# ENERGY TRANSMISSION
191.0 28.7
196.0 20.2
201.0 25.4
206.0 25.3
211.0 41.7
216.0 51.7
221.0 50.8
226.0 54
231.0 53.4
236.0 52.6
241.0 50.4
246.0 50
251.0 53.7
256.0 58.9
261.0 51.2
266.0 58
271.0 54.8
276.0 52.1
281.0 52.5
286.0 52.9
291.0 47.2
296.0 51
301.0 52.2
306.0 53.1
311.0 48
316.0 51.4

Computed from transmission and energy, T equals 25.3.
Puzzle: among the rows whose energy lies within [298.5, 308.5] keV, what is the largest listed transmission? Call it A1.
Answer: 53.1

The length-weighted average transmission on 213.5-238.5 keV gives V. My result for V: 52.5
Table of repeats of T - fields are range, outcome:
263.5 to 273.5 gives 54.8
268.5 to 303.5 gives 47.2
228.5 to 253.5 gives 50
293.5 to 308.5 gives 51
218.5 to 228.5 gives 50.8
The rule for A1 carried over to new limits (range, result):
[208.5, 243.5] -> 54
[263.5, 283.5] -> 58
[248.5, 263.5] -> 58.9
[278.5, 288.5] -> 52.9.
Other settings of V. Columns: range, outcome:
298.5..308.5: 52.6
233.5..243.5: 51.5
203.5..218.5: 39.6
